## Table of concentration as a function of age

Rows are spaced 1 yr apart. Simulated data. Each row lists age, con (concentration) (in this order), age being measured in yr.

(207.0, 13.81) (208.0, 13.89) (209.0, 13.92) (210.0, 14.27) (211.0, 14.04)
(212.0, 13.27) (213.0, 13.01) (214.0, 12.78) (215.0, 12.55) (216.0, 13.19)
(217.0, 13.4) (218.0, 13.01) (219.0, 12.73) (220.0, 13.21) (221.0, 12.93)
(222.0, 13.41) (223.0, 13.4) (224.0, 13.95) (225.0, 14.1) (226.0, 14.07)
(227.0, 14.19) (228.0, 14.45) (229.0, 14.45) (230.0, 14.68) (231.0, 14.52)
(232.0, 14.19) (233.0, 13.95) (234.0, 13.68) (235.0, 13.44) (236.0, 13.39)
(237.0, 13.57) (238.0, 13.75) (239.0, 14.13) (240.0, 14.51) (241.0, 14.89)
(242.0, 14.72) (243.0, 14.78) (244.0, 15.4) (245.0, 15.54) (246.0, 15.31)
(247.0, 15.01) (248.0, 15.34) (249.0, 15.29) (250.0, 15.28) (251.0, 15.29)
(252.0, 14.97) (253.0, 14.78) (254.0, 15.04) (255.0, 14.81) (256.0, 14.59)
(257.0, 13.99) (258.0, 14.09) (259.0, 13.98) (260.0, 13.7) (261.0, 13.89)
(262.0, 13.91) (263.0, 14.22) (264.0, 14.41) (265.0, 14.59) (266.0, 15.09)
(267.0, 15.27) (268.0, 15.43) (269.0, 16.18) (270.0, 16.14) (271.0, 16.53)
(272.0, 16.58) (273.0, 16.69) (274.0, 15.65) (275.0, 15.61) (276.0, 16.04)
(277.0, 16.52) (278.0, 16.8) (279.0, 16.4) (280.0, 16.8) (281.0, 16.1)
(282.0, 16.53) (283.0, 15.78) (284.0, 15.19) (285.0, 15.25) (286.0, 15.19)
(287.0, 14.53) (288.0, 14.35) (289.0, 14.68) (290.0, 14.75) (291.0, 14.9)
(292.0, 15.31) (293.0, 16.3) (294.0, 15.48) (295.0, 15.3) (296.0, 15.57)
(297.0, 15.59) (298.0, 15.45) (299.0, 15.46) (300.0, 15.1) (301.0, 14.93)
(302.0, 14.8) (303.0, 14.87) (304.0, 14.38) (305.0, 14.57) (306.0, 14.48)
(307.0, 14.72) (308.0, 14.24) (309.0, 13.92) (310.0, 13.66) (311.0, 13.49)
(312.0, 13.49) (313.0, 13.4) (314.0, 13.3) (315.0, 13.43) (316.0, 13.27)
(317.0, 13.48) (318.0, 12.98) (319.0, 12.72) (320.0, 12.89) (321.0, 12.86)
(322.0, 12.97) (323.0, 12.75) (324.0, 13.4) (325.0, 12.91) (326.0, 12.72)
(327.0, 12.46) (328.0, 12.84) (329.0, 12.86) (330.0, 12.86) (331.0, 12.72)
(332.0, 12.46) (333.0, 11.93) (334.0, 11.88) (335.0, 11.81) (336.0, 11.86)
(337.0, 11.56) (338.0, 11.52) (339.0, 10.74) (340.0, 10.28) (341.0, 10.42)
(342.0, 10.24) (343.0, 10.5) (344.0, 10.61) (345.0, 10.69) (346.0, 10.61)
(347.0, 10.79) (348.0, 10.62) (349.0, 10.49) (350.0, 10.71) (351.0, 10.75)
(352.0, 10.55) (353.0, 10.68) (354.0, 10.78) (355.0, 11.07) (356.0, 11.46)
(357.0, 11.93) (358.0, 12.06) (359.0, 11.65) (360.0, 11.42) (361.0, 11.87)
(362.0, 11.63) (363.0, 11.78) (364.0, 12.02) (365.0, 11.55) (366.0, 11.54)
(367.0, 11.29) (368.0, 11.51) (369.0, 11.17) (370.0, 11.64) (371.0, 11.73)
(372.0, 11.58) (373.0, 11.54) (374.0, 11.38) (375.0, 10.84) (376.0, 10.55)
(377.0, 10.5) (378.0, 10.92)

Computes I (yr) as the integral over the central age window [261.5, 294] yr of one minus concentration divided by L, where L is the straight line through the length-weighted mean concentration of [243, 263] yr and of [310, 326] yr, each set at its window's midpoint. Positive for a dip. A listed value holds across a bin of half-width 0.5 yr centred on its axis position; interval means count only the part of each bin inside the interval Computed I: -3.3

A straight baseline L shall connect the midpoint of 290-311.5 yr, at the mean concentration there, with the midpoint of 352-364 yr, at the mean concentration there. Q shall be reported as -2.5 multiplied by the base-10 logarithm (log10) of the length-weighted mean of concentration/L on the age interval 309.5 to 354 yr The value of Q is 0.09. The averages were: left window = 14.9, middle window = 12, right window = 11.5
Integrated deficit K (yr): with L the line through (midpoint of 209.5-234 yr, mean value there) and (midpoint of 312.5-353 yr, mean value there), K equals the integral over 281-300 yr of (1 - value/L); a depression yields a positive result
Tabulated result -4.1 yr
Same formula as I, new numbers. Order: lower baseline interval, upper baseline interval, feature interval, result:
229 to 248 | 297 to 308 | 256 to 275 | -0.51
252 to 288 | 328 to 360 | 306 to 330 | -1.07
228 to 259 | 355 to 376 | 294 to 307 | -1.87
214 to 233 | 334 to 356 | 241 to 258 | -2.48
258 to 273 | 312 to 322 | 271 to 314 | -3.52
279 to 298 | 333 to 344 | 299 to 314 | -0.44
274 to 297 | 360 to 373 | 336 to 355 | 2.85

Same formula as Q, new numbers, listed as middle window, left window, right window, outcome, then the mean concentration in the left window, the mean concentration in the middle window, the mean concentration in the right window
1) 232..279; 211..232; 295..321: -0.08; 13.6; 14.9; 14.2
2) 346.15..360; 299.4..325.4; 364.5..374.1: 0.10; 13.7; 11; 11.5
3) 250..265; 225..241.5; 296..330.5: -0.03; 14.1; 14.4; 13.8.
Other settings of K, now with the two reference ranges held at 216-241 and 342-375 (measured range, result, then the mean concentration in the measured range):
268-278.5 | -2.7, 16.2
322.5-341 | -0.6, 12.1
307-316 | -1.1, 13.7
